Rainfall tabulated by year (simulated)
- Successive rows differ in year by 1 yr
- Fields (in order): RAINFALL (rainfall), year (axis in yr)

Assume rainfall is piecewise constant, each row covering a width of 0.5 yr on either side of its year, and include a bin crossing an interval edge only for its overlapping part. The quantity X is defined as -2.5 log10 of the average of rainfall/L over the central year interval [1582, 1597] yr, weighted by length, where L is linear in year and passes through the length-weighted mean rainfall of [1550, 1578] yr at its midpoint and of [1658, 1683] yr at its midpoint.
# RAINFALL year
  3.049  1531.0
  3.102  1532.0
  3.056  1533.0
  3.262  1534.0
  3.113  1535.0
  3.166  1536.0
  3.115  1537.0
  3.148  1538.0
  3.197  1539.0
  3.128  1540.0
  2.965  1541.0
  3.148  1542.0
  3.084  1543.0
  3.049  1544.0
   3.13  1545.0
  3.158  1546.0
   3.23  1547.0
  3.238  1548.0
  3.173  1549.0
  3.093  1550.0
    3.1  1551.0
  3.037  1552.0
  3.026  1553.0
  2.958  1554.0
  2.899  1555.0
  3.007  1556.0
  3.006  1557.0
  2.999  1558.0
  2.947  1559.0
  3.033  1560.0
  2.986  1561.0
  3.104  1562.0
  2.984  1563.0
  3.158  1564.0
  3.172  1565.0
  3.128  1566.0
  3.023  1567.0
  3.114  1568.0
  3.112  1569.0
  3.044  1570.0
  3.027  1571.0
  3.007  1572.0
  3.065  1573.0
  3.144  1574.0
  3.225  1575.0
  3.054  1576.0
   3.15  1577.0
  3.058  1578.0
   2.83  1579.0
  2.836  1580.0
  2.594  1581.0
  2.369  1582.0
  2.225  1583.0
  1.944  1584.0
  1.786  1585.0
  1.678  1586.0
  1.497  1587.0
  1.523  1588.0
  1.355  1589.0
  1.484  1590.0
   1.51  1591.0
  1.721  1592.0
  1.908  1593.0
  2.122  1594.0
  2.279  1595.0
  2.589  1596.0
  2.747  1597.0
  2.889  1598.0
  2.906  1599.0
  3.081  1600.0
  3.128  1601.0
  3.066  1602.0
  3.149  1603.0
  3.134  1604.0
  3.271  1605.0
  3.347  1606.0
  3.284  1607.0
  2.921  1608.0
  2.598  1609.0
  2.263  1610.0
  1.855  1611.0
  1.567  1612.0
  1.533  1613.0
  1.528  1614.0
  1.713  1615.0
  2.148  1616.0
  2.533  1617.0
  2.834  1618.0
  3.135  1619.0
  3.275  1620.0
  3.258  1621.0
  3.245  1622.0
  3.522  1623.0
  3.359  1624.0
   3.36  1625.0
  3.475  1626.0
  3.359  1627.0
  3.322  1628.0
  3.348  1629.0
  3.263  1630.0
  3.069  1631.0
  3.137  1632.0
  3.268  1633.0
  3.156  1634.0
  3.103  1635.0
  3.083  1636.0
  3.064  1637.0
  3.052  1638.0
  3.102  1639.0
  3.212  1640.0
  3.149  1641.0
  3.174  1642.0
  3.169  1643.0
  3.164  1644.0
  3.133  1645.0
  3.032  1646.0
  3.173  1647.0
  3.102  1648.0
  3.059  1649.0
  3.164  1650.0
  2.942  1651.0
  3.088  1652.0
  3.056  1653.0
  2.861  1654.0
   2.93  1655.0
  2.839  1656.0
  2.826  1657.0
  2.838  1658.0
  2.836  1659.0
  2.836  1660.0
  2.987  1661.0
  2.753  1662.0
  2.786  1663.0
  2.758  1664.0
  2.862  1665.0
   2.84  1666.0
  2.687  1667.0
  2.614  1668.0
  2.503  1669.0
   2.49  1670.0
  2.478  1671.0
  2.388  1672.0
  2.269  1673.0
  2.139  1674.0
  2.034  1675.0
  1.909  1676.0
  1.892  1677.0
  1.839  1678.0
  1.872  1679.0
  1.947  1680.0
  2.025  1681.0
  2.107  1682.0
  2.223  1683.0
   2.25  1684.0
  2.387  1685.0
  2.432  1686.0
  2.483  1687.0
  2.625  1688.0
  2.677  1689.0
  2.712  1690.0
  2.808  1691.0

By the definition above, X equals 0.47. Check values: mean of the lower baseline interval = 3.06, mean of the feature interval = 1.88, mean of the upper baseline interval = 2.42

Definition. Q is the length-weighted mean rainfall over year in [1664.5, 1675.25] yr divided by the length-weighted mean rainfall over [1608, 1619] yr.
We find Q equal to 1.16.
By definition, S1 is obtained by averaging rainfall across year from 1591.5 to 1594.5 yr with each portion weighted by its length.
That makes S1 1.92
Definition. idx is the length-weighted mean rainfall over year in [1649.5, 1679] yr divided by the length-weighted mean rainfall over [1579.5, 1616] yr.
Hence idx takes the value 1.13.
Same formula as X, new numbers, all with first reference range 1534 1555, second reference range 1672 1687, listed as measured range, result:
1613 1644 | -0.21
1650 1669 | -0.25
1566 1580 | -0.06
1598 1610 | -0.14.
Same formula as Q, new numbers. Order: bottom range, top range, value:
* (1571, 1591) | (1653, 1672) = 1.15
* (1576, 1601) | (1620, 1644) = 1.41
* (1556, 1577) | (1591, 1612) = 0.87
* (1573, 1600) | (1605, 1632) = 1.20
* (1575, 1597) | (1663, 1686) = 1.05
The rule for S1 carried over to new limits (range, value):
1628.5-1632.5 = 3.2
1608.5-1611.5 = 2.24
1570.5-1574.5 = 3.06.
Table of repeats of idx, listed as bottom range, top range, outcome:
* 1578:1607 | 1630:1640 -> 1.29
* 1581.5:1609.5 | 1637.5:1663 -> 1.25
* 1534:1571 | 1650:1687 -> 0.82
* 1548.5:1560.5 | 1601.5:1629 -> 0.93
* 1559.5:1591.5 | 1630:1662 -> 1.16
